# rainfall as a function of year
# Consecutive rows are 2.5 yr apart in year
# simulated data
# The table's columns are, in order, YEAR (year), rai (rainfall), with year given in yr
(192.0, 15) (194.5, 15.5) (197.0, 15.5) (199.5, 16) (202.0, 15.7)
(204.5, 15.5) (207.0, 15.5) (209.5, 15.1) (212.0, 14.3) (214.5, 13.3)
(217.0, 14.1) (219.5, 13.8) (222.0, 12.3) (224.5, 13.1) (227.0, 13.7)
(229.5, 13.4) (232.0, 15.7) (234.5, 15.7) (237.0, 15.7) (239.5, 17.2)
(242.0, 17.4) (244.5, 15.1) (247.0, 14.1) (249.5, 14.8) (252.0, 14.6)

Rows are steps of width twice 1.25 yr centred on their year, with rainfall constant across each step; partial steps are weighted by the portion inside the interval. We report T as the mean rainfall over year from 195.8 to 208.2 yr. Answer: 15.6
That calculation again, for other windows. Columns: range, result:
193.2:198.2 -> 15.5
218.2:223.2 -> 13.1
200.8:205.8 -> 15.6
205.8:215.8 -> 14.5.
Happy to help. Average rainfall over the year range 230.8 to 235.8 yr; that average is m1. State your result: 15.7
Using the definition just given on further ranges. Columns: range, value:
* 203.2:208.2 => 15.5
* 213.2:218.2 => 13.7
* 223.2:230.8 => 13.4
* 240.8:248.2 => 15.5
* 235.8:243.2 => 16.8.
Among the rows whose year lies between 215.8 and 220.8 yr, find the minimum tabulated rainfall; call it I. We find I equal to 13.8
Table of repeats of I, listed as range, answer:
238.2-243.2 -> 17.2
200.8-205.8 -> 15.5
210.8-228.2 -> 12.3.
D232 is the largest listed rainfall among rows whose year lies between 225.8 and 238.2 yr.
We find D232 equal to 15.7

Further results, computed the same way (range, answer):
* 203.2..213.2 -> 15.5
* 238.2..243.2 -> 17.4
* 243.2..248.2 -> 15.1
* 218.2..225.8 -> 13.8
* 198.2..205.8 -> 16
